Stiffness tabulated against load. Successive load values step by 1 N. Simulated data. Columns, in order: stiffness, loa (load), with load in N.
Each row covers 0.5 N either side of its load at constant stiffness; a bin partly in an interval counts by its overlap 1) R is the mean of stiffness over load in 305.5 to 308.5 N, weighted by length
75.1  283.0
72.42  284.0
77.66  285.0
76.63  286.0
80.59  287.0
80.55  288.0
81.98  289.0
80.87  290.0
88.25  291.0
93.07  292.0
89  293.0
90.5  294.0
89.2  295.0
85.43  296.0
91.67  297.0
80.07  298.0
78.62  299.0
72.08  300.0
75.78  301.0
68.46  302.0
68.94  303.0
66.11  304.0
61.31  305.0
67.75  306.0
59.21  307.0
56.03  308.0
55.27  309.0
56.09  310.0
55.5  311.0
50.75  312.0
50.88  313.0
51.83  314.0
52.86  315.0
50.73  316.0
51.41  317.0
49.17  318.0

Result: 61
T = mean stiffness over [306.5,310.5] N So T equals 56.7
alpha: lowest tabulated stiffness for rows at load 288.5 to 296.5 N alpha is 80.87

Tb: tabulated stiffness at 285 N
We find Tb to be 77.66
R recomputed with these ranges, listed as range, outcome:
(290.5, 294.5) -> 90.2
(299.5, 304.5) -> 70.3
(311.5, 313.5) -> 50.8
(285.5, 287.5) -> 78.6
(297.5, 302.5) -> 75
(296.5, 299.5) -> 83.5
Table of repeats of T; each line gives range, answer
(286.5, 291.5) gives 82.4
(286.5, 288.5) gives 80.6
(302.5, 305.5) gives 65.5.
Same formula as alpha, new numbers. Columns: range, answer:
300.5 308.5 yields 56.03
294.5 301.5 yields 72.08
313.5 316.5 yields 50.73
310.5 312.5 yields 50.75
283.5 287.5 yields 72.42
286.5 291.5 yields 80.55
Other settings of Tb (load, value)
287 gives 80.59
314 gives 51.83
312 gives 50.75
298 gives 80.07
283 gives 75.1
